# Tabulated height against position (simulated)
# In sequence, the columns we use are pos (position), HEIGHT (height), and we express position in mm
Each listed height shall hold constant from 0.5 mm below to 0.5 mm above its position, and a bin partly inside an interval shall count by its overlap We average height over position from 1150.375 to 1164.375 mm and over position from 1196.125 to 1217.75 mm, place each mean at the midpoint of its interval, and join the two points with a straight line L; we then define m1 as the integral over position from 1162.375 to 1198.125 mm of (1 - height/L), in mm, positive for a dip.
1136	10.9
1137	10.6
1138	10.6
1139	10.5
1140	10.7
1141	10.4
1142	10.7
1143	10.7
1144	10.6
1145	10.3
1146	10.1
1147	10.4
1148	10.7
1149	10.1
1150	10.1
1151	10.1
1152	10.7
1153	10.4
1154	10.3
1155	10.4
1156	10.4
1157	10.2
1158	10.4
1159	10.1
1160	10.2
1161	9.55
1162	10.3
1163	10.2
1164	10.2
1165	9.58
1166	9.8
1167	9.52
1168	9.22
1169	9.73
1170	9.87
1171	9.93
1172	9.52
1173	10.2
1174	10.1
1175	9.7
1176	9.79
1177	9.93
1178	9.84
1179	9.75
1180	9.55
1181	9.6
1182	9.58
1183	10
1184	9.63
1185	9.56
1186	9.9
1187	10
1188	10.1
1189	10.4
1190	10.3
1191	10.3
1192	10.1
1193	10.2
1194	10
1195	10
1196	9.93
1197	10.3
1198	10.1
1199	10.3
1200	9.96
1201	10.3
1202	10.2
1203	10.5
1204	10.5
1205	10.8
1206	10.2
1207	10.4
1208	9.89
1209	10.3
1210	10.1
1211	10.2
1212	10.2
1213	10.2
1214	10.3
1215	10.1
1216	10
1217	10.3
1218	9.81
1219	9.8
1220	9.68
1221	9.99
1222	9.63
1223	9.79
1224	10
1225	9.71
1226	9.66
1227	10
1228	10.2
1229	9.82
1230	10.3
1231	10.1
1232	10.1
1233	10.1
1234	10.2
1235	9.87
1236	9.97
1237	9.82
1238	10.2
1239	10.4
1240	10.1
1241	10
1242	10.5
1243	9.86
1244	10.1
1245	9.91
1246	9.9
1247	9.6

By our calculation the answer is 1.2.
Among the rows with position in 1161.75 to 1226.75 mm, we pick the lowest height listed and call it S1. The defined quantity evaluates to 9.22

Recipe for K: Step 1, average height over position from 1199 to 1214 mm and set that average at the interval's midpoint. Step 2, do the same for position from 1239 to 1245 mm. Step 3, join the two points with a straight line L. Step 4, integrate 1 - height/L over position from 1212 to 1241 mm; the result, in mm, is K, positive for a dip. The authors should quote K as 0.5 mm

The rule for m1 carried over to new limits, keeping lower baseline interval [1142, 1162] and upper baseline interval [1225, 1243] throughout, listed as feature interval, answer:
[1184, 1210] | 0.0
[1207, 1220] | 0.0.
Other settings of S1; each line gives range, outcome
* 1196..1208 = 9.89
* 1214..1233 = 9.63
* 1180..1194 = 9.55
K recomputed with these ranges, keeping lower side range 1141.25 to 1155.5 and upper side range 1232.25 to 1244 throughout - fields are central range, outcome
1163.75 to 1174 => 0.6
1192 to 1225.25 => 0.3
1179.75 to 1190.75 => 0.4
